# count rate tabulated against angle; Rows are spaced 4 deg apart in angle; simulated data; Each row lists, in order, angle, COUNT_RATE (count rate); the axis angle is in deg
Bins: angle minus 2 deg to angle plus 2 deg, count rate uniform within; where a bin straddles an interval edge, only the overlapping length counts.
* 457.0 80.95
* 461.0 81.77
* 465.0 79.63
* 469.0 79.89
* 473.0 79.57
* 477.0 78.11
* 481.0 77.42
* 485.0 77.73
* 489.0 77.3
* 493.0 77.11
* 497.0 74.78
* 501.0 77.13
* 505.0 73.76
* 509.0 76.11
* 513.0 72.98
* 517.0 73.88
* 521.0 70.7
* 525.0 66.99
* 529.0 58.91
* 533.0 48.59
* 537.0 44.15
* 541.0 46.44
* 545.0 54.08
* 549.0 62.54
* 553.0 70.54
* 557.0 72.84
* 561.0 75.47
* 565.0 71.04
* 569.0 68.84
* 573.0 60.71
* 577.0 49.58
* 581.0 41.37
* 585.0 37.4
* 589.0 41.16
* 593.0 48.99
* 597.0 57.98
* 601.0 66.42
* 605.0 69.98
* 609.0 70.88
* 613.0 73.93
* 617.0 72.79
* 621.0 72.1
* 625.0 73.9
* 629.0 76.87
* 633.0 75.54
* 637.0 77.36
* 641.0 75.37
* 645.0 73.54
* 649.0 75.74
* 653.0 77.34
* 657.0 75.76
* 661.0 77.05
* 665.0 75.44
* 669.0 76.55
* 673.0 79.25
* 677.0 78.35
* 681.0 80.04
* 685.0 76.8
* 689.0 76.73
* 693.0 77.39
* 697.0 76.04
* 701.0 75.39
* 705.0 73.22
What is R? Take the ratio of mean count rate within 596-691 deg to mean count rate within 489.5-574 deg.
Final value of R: 1.12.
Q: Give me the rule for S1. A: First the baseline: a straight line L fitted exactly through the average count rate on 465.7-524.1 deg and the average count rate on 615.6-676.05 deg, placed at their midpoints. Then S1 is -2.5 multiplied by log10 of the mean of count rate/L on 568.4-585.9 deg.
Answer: 0.43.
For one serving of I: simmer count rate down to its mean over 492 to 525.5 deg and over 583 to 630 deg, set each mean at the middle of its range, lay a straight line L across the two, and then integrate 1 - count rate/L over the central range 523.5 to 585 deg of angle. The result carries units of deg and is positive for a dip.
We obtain 9.1 deg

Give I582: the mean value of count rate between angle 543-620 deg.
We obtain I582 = 61.5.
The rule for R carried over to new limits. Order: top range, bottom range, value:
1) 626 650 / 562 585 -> 1.32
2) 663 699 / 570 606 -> 1.47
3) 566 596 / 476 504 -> 0.66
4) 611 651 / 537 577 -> 1.19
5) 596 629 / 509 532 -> 1.03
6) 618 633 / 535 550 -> 1.46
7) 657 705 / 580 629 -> 1.25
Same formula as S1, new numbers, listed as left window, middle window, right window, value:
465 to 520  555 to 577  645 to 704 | 0.13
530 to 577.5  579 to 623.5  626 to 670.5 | 0.16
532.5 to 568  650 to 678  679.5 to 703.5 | -0.04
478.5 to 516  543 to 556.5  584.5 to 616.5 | 0.07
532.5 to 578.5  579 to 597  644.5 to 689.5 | 0.44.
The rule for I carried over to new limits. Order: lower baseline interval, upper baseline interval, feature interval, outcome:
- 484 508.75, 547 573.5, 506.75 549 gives 6.7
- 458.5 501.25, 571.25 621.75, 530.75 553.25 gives 4.8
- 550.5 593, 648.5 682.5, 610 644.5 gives -2.5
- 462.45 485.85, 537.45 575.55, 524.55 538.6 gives 3.0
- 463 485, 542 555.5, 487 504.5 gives -0.6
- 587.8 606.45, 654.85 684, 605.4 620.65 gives -2.6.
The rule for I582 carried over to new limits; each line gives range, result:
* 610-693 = 76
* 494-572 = 66.4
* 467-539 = 71.4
